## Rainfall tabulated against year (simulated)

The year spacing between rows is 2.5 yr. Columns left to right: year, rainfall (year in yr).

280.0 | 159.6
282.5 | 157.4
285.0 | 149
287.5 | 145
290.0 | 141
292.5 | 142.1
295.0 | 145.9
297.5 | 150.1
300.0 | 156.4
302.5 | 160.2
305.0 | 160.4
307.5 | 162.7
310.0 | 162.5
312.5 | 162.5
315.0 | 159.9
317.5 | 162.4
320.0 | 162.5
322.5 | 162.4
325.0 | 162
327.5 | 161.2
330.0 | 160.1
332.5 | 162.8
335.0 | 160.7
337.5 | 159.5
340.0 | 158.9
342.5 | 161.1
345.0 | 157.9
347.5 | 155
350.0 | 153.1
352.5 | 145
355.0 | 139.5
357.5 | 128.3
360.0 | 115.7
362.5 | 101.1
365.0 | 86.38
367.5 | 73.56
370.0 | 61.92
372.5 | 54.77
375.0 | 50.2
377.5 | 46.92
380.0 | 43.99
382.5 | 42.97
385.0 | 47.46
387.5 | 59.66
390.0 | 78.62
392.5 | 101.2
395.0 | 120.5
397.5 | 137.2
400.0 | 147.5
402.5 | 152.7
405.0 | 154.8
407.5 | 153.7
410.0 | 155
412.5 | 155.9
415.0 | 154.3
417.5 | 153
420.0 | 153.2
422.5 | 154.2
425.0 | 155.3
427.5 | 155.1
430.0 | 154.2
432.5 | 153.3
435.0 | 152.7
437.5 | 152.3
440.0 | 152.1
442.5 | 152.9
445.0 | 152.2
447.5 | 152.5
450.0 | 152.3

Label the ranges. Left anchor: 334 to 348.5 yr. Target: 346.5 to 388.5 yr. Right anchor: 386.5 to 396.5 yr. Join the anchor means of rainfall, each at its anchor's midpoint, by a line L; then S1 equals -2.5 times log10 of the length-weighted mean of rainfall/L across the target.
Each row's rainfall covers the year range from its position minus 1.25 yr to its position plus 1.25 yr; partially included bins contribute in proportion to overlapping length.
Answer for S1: 0.41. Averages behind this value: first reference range 159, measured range 88.3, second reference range 91.9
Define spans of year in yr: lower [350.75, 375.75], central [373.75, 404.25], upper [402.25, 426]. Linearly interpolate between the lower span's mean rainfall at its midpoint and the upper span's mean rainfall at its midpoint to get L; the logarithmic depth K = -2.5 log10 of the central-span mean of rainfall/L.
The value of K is 0.44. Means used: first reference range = 97.7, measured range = 86.9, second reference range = 154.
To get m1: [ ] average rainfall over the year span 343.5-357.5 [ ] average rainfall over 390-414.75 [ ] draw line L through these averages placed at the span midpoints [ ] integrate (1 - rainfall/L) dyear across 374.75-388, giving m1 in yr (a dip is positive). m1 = 8.8 yr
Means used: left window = 148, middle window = 47.8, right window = 139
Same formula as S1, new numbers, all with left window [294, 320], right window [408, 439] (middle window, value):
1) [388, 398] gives 0.44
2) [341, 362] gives 0.10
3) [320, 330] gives -0.03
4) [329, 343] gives -0.02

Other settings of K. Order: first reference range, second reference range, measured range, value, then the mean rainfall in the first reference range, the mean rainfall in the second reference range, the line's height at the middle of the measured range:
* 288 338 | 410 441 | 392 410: 0.10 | 158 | 154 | 155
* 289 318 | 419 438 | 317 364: 0.03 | 155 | 154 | 155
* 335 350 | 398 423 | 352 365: 0.28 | 158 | 153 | 157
